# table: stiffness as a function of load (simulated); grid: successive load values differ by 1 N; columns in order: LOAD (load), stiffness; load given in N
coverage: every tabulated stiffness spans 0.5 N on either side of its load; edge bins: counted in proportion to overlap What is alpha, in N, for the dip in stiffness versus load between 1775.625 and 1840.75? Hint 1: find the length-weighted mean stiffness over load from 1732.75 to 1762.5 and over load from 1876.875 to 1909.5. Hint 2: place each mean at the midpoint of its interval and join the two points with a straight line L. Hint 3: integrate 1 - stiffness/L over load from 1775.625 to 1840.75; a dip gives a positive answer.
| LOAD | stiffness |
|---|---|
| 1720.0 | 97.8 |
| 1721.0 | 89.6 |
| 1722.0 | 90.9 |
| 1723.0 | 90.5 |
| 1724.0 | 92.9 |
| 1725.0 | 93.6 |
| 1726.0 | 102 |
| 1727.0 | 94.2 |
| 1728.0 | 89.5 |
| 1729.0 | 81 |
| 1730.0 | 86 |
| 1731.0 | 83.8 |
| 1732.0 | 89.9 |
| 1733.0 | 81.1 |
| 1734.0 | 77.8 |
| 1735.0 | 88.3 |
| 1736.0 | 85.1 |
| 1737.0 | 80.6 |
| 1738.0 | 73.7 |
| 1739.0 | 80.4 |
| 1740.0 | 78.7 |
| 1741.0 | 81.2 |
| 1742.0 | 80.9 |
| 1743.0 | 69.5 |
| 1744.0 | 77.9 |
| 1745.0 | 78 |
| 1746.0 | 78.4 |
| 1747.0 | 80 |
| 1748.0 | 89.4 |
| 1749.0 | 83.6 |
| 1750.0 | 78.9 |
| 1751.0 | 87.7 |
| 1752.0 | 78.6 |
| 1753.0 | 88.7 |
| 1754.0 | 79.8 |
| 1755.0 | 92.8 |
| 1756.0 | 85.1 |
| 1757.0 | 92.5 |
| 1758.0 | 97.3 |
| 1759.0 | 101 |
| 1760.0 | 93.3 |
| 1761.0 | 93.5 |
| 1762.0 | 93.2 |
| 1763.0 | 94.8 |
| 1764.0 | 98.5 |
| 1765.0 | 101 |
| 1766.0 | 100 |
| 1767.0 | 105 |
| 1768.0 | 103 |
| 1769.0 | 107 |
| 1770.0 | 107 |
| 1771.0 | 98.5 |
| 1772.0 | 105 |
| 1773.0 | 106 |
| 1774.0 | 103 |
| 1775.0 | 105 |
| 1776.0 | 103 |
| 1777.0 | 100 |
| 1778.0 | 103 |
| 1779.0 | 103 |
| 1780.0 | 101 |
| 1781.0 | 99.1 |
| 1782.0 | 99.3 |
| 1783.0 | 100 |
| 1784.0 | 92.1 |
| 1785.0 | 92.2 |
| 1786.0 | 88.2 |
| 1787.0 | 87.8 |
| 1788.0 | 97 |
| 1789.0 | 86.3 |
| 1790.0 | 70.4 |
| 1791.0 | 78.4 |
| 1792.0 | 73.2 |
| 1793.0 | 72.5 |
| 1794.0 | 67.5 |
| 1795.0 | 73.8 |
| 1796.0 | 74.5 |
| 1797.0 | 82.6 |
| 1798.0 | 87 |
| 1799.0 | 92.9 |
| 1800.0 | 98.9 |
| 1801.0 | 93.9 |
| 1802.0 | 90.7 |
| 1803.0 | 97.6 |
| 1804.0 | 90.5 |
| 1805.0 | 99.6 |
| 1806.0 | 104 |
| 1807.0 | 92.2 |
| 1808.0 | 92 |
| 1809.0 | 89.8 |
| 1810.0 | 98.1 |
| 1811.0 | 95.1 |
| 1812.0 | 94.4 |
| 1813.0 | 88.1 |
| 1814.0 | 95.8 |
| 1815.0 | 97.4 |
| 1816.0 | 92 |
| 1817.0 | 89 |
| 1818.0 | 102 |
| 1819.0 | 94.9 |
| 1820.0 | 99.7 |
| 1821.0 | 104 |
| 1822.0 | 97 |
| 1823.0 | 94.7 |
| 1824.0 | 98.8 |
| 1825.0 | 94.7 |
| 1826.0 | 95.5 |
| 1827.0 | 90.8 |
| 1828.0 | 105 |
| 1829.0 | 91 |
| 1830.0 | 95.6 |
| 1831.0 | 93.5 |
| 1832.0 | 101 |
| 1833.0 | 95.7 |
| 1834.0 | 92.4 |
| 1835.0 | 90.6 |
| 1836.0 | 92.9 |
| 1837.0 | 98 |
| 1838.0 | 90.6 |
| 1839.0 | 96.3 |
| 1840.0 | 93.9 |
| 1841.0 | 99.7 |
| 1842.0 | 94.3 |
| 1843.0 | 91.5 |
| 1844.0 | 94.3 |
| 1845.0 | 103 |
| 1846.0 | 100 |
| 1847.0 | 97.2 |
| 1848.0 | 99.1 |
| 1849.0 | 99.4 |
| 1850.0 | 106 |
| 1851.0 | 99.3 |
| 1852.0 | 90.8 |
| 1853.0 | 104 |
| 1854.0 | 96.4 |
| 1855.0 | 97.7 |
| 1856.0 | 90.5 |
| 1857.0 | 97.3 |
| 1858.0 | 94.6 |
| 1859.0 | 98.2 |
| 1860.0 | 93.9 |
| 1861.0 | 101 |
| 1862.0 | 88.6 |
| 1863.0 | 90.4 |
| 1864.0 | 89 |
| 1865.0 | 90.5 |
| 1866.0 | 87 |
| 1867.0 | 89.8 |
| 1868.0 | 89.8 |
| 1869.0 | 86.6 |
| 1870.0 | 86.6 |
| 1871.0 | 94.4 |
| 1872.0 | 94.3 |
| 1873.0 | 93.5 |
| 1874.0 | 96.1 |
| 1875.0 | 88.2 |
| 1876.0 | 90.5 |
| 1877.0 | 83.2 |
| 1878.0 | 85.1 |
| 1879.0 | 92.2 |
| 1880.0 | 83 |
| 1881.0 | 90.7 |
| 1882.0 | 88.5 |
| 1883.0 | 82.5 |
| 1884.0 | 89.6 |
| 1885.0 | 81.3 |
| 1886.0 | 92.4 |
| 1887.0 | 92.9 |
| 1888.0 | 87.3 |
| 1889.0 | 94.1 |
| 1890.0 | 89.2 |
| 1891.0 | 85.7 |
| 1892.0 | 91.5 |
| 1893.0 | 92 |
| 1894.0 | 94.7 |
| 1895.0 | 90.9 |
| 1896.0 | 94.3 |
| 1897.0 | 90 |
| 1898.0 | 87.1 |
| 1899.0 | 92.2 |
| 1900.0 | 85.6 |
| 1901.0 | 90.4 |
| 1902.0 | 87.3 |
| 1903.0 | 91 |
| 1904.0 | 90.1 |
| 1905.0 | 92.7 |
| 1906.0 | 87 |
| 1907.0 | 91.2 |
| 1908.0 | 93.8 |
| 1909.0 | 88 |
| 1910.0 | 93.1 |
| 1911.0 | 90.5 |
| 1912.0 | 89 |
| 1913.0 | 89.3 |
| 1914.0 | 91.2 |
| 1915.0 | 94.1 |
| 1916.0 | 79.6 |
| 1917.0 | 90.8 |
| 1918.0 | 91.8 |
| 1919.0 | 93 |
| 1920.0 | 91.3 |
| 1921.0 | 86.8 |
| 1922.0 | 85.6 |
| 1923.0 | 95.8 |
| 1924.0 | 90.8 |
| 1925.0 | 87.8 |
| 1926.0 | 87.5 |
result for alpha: -4.8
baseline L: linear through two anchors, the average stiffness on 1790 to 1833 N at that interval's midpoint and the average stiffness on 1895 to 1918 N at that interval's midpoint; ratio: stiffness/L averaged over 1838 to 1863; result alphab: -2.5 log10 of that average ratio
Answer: -0.07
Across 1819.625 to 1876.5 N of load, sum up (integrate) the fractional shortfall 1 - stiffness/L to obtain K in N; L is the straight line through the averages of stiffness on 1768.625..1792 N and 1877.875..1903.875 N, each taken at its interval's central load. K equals -1.8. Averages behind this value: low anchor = 96.5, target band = 95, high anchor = 89.4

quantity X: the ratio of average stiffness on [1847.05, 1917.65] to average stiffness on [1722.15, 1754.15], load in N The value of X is 1.09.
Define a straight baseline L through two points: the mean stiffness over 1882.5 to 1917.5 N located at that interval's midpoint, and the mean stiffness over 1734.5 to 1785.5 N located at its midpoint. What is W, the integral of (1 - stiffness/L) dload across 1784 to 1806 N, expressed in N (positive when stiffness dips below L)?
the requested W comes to 1.30 N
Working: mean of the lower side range 92.1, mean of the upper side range 89.8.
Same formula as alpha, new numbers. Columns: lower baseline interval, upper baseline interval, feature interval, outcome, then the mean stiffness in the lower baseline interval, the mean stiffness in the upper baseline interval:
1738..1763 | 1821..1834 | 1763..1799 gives -1.7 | 85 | 96.3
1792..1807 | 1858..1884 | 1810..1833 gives -2.0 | 87.2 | 90.2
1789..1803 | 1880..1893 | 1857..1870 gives -0.7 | 82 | 88.7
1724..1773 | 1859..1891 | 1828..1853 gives -1.9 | 89.1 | 89.8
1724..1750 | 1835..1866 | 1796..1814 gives -0.4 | 83.5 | 95.7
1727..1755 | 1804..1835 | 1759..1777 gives -2.9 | 82.2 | 95.6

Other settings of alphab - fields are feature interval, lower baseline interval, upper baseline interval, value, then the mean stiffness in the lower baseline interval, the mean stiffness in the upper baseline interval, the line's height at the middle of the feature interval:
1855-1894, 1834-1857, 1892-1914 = 0.04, 96.5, 90.5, 93.5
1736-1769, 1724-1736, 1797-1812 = 0.03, 88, 94.1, 89.8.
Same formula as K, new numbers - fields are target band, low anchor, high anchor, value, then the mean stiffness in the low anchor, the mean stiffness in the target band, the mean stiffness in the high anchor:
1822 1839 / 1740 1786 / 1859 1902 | -0.7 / 93.3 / 95.1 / 90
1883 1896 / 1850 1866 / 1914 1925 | 0.3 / 94.9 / 90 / 89.9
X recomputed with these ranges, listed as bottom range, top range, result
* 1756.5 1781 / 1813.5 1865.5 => 0.95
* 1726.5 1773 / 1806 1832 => 1.08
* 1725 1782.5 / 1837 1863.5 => 1.06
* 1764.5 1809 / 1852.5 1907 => 0.97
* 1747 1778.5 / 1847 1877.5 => 0.98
